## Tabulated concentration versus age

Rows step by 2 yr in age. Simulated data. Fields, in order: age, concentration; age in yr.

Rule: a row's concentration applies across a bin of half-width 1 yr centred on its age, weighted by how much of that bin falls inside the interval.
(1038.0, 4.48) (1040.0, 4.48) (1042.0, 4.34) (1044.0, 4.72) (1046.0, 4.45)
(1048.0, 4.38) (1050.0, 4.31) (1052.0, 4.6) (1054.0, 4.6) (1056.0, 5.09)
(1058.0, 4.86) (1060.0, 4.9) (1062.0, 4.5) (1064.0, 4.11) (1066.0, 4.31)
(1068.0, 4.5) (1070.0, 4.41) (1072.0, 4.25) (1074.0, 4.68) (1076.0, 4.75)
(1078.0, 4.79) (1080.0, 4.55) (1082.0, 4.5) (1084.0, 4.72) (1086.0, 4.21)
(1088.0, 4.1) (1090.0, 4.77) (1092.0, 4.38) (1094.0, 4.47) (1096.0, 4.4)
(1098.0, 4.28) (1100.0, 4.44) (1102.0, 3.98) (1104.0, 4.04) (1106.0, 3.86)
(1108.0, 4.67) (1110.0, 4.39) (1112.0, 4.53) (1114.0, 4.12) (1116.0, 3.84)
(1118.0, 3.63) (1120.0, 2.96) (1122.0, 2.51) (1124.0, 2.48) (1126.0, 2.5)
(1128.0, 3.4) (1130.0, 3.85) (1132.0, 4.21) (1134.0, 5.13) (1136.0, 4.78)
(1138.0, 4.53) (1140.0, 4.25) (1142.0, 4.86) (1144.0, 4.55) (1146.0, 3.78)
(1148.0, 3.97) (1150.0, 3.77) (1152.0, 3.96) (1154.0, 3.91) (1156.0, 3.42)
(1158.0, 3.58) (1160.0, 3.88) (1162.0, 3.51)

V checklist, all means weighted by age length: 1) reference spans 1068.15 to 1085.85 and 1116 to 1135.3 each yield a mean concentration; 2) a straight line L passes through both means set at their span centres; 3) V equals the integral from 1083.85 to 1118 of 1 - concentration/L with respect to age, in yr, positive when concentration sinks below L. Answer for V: -2.3 yr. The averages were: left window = 4.56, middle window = 4.28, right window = 3.45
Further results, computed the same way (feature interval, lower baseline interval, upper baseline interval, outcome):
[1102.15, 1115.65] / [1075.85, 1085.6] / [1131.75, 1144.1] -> 1.18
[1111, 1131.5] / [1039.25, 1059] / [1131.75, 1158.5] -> 4.28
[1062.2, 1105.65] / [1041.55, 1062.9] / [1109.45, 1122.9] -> -2.57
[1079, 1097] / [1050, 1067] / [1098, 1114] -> -0.26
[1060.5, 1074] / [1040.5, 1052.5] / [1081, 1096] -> 0.19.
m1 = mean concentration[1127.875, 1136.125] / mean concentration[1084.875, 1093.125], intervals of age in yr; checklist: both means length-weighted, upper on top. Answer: 0.99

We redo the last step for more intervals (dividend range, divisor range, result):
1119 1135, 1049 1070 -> 0.74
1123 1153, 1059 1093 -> 0.89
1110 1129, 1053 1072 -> 0.74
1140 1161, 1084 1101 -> 0.90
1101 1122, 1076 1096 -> 0.87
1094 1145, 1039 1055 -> 0.90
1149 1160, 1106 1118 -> 0.89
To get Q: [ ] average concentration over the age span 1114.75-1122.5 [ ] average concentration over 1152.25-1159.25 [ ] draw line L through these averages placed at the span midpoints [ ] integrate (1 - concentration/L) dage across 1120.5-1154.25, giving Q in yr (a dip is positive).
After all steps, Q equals -3.7 yr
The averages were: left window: 3.31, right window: 3.68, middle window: 3.89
